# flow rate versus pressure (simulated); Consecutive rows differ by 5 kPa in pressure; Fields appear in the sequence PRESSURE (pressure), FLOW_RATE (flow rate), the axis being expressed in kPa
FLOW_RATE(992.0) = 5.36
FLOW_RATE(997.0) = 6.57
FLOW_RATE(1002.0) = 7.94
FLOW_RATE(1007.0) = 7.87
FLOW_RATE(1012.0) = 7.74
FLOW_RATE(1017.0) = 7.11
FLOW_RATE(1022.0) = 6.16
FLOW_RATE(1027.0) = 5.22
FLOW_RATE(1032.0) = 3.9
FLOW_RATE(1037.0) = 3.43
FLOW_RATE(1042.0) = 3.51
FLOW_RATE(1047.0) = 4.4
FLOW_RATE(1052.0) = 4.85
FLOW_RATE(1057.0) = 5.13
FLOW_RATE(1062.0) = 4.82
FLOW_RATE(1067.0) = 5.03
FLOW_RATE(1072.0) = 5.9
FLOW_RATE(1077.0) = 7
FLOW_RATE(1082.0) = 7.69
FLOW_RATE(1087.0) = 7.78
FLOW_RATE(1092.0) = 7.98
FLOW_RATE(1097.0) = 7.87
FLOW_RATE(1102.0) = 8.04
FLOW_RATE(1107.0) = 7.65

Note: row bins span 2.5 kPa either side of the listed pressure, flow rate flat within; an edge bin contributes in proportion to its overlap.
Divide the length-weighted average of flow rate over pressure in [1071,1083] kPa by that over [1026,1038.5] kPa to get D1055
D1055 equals 1.7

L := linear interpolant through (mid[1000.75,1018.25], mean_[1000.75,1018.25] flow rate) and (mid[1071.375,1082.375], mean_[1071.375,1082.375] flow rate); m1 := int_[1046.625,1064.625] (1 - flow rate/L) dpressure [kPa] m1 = 5.8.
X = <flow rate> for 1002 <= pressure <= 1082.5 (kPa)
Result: 5.63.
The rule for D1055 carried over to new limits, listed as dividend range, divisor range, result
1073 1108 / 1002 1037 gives 1.22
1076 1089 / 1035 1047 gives 2.06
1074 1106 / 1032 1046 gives 2.11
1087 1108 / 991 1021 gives 1.11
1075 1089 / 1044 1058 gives 1.59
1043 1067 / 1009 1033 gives 0.77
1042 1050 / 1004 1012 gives 0.53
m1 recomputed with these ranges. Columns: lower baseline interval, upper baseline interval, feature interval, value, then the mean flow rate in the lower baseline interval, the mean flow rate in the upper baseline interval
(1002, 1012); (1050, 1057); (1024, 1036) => 3.6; 7.86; 4.95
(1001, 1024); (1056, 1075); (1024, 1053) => 9.6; 7.35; 5.27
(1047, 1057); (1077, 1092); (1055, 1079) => 2.2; 4.81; 7.65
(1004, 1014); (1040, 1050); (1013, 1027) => 0.4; 7.82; 4.02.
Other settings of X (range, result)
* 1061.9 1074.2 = 5.32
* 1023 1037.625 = 4.48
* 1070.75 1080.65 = 6.66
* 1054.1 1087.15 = 6.06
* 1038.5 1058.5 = 4.39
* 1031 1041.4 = 3.6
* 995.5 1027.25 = 7.08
